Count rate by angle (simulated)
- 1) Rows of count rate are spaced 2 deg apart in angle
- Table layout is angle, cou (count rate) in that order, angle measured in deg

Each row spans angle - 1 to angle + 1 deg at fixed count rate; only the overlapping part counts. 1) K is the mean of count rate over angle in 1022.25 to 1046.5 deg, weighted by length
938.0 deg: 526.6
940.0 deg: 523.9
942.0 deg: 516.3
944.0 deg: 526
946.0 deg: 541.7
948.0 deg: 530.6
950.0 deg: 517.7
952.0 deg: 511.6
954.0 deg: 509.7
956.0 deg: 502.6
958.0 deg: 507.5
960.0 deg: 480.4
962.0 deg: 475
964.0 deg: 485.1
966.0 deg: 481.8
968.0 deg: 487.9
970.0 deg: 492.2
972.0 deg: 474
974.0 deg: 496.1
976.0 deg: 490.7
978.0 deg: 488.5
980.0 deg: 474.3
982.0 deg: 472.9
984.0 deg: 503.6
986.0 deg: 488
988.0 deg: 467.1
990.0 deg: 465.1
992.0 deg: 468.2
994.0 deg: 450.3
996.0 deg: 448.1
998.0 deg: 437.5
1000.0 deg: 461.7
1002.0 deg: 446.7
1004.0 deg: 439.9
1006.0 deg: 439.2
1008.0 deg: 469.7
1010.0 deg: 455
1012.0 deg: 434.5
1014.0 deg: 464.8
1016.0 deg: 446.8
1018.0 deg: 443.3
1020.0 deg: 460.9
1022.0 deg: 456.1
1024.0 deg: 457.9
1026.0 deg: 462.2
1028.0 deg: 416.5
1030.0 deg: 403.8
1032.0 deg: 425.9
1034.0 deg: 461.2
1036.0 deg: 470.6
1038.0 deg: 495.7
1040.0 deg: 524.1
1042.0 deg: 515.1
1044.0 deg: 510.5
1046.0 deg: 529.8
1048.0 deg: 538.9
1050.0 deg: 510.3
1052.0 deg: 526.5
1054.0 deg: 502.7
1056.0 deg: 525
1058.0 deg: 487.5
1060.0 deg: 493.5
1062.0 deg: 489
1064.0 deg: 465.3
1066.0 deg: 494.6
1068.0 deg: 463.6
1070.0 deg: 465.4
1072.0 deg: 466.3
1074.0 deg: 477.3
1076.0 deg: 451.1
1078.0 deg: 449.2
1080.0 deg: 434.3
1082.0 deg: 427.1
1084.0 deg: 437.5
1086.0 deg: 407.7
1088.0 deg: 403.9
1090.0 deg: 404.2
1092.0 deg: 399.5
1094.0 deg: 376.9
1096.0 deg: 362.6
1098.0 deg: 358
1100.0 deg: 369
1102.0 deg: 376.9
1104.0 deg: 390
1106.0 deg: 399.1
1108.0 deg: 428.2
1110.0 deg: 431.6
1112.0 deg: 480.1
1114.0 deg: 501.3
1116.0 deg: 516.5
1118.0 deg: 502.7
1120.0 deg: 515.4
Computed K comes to 471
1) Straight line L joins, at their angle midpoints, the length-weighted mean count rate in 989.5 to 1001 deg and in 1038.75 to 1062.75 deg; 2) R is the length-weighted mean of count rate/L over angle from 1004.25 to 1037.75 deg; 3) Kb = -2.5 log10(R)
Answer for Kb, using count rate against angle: 0.076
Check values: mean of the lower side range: 455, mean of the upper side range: 513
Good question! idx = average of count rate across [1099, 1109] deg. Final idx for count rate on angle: 393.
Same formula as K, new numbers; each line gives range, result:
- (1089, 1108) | 384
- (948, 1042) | 471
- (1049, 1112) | 442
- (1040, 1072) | 501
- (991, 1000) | 452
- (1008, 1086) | 471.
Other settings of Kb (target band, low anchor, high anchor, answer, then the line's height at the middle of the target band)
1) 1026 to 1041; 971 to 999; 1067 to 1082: 0.02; 464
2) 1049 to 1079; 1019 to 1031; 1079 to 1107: -0.16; 416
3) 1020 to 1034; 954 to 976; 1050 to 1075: 0.11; 489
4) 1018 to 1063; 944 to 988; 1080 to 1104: -0.11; 436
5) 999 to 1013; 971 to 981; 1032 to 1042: 0.08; 485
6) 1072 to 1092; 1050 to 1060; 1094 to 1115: 0.05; 454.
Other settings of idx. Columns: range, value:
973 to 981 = 487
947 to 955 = 517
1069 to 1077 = 465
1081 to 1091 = 416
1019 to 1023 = 458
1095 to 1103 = 367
